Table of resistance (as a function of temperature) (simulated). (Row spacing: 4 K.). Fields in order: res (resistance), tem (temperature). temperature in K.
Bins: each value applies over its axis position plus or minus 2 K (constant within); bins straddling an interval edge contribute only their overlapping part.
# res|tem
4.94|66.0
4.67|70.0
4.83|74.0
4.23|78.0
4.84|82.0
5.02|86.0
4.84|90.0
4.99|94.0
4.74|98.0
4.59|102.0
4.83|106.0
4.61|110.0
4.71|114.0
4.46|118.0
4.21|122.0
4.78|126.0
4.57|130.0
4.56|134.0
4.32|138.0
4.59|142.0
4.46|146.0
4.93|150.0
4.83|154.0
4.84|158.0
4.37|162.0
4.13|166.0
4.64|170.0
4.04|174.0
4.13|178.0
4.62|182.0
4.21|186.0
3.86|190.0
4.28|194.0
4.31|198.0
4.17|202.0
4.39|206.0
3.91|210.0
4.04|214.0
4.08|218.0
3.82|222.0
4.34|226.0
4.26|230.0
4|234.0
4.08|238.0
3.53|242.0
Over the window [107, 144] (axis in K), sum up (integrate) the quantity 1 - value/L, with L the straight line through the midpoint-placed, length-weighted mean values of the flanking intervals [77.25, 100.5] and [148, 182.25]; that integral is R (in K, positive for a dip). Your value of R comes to 0.9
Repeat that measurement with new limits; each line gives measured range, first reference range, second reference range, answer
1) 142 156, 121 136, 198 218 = -0.9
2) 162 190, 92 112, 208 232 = 0.4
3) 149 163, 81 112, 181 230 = -0.9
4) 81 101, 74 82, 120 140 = -1.6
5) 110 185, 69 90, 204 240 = -1.3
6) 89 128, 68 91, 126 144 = -0.3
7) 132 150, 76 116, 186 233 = -0.1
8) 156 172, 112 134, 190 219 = -0.5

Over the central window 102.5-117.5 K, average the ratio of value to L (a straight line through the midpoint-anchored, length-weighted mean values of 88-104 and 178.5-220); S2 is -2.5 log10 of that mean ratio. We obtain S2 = 0.007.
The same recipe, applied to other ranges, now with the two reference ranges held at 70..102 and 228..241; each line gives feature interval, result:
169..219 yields 0.02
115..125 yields 0.05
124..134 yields -0.02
